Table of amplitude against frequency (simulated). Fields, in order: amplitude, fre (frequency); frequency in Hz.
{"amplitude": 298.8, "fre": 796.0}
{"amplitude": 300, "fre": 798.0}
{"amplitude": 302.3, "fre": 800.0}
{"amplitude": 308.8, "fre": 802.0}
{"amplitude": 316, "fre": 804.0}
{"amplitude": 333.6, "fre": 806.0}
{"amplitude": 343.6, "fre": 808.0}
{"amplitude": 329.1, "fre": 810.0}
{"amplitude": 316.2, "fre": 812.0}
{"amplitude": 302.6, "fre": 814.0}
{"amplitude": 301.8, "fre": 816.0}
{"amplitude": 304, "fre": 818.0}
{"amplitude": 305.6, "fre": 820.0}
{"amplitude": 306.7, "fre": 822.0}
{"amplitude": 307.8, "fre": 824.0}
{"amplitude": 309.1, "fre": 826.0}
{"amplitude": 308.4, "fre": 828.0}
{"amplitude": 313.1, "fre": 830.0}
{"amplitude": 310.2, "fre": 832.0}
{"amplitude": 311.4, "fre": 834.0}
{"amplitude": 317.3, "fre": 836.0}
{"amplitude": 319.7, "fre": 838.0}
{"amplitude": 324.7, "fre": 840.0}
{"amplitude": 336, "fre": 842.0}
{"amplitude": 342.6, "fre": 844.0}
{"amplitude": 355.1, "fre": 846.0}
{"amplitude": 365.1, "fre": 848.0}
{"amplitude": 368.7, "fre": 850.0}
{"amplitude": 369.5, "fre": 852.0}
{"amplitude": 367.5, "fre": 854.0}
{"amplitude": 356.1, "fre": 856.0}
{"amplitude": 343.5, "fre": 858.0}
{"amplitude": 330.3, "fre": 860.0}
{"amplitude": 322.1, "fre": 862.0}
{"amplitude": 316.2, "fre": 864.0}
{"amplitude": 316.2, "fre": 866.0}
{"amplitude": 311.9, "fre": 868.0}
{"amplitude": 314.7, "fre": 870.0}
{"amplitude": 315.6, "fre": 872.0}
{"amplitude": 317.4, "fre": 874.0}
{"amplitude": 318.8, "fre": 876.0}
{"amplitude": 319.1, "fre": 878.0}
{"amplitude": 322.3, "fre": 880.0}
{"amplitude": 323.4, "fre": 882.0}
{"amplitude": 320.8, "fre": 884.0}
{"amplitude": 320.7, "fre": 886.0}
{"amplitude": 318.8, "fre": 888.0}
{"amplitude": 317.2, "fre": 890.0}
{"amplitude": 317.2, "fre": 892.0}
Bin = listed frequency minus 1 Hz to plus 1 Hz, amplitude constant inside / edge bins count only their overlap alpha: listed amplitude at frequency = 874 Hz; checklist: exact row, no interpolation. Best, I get 317.4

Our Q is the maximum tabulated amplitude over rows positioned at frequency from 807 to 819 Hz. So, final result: 343.6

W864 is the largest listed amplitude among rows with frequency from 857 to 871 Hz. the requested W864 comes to 343.5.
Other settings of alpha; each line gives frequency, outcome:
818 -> 304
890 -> 317.2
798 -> 300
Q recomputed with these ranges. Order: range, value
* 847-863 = 369.5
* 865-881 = 322.3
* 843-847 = 355.1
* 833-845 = 342.6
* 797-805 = 316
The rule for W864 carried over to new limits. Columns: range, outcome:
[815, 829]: 309.1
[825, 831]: 313.1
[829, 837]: 317.3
